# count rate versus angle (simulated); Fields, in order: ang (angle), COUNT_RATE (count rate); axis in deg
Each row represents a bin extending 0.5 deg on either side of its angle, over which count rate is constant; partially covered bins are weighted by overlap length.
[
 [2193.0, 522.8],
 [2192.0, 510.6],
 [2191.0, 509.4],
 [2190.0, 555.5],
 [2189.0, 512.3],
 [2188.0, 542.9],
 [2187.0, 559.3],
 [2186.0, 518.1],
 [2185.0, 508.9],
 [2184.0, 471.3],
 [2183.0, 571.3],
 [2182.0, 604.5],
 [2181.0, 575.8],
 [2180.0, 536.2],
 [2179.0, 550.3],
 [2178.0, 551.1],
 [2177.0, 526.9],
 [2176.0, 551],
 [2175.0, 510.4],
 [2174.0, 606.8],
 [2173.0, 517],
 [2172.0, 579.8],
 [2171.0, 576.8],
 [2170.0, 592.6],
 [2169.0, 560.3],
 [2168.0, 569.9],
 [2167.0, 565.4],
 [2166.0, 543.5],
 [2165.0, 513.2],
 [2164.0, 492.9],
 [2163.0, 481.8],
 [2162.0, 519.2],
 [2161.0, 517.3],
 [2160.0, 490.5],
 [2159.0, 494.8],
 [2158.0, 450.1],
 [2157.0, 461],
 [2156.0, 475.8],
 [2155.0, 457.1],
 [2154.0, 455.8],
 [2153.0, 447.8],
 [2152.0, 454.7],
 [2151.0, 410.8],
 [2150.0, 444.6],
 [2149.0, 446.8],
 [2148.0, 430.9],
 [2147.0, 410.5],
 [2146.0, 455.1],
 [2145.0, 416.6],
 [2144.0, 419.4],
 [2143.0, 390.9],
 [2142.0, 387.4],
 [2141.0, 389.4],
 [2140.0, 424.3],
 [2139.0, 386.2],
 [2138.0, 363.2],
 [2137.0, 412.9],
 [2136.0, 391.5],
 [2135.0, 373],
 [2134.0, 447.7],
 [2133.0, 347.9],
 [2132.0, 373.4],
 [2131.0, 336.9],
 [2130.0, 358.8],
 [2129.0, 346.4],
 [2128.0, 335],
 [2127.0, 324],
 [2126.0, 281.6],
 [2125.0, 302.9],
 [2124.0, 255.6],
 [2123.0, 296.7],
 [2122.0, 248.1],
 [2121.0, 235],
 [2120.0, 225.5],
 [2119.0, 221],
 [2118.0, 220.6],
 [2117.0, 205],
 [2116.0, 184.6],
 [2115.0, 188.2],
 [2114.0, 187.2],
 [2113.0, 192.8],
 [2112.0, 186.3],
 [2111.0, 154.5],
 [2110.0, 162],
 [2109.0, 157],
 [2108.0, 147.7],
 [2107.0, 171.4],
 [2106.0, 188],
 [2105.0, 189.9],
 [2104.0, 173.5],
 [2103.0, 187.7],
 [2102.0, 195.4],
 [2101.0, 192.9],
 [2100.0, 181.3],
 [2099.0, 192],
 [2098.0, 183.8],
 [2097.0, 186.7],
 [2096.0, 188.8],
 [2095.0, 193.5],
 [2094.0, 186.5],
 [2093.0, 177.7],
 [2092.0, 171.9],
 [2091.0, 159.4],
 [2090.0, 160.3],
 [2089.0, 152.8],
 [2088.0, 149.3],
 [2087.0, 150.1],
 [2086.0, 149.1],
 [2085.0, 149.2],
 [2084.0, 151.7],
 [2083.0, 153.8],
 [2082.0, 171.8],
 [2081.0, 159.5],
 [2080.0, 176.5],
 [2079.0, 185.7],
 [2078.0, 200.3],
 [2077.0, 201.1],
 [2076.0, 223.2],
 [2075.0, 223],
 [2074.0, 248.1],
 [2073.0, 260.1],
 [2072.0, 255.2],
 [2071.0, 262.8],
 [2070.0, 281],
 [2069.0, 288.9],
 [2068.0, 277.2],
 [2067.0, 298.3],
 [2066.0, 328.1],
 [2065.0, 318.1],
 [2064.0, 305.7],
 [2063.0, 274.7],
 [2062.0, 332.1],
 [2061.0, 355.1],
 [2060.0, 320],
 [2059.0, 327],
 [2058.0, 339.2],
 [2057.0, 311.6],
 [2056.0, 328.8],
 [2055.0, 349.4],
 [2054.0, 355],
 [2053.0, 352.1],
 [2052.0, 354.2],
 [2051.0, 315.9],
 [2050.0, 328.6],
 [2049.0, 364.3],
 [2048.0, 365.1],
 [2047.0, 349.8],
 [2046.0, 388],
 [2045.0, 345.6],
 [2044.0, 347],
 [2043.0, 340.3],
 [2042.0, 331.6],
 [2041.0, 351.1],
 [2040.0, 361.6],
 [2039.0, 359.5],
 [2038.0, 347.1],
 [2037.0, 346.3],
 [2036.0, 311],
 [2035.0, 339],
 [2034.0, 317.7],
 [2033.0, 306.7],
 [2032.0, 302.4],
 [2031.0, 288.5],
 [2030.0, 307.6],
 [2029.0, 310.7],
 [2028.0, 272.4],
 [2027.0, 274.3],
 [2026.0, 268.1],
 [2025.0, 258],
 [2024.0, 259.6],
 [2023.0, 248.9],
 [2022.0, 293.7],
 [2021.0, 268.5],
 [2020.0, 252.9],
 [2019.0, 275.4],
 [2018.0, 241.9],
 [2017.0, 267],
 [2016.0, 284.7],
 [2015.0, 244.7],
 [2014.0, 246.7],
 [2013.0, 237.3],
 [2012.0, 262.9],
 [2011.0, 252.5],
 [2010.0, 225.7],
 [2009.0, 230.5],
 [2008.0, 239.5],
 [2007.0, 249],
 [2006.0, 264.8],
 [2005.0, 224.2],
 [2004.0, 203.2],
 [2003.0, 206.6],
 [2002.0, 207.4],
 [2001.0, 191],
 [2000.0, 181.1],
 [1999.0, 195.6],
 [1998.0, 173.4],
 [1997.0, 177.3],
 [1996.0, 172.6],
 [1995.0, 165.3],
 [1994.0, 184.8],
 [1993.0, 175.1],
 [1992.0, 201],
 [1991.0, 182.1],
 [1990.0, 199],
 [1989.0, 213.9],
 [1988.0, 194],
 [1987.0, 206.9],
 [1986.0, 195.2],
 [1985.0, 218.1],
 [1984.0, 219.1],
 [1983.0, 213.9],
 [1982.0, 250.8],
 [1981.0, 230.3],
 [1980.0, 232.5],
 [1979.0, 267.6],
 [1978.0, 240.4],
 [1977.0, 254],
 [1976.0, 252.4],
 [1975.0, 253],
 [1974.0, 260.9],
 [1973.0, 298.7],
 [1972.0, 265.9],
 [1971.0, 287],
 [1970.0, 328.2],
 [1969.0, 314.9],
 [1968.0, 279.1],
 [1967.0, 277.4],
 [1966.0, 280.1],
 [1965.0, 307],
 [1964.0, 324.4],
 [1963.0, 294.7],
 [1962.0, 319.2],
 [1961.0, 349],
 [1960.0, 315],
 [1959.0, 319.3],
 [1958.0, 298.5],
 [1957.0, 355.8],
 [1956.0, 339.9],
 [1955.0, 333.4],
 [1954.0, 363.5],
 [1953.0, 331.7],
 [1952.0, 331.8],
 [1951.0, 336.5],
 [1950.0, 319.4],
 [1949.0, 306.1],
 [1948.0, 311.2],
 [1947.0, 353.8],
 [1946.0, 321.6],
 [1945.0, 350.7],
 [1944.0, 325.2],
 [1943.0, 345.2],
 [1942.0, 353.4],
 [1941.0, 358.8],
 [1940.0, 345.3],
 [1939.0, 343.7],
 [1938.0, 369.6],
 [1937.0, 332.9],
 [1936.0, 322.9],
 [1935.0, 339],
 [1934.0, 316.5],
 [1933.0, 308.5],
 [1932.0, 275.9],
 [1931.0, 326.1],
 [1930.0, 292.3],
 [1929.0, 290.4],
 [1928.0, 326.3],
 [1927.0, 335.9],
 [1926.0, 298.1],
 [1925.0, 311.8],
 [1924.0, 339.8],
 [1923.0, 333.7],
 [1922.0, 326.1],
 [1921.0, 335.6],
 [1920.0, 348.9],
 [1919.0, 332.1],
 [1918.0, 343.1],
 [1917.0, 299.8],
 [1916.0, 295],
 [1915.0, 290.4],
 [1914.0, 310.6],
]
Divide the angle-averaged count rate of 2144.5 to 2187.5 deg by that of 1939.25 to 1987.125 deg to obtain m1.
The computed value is 1.7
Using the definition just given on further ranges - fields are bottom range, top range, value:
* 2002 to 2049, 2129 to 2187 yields 1.65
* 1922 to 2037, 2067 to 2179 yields 1.16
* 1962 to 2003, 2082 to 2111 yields 0.73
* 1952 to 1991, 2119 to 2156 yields 1.36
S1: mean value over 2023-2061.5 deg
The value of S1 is 327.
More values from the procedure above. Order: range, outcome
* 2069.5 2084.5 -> 210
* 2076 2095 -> 169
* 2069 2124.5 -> 195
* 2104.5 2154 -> 314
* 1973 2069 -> 273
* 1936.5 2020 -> 268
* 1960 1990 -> 263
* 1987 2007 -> 197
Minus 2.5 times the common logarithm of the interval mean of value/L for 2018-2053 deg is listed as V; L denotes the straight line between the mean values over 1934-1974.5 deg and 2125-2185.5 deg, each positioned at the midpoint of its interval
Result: 0.20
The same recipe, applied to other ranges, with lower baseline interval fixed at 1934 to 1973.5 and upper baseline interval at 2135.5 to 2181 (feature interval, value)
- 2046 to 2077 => 0.30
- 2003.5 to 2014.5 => 0.46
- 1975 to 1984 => 0.38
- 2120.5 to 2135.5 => 0.38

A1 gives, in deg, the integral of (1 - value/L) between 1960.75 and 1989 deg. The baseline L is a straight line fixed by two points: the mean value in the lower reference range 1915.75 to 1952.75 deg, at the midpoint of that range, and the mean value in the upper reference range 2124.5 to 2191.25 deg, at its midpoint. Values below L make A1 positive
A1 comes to 7.1 deg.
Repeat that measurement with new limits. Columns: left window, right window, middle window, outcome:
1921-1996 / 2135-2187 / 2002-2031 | 7.6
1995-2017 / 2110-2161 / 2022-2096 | -1.3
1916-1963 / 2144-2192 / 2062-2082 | 8.4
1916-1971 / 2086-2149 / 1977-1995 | 5.6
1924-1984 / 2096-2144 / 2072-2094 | 7.5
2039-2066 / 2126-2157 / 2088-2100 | 6.3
